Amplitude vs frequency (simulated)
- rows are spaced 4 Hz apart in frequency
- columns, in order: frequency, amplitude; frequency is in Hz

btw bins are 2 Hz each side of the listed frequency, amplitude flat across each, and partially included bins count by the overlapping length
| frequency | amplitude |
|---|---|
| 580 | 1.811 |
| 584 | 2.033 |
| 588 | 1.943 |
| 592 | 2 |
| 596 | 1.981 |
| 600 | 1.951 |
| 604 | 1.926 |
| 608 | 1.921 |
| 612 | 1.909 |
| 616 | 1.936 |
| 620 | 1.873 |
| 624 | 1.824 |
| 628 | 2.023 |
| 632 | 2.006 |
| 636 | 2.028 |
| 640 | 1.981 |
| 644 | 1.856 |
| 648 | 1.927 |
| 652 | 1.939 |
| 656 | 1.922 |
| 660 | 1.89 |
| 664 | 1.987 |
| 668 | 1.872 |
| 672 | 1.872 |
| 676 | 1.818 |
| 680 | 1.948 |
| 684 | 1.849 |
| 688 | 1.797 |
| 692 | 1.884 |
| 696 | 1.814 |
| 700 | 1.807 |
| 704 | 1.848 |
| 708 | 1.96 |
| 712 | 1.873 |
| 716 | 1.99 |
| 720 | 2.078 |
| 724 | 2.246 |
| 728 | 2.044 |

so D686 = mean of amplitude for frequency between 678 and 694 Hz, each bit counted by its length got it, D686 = 1.87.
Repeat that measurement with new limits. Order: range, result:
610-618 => 1.92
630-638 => 2.02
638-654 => 1.93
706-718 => 1.94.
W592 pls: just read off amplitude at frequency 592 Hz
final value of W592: 2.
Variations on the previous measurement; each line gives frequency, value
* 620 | 1.873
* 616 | 1.936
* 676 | 1.818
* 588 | 1.943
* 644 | 1.856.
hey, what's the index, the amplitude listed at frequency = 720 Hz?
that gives 2.078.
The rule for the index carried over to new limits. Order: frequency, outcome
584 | 2.033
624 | 1.824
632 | 2.006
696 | 1.814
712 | 1.873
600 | 1.951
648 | 1.927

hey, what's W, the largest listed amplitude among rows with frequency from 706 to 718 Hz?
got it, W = 1.99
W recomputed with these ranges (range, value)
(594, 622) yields 1.981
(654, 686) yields 1.987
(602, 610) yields 1.926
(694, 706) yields 1.848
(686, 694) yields 1.884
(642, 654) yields 1.939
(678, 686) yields 1.948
